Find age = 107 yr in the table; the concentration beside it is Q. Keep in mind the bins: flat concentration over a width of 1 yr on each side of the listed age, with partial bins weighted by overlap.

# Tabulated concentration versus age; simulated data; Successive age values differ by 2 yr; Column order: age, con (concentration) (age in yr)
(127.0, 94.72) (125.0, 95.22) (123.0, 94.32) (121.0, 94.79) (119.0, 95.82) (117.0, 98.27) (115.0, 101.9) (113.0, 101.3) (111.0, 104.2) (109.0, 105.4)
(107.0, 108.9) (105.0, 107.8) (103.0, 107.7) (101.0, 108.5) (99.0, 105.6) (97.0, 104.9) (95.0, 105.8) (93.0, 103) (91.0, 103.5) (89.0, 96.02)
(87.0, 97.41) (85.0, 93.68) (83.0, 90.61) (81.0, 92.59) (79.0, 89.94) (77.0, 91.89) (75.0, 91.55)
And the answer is 108.9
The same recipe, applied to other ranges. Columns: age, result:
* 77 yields 91.89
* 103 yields 107.7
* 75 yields 91.55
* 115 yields 101.9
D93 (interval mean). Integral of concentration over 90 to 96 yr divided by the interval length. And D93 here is 104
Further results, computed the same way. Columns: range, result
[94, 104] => 106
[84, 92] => 97.7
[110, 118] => 101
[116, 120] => 97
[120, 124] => 94.6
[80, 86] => 92.3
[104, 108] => 108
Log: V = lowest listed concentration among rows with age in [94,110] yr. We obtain 104.9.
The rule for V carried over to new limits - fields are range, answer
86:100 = 96.02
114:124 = 94.32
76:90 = 89.94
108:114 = 101.3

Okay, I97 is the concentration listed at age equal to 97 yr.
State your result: 104.9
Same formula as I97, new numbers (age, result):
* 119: 95.82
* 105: 107.8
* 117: 98.27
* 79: 89.94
